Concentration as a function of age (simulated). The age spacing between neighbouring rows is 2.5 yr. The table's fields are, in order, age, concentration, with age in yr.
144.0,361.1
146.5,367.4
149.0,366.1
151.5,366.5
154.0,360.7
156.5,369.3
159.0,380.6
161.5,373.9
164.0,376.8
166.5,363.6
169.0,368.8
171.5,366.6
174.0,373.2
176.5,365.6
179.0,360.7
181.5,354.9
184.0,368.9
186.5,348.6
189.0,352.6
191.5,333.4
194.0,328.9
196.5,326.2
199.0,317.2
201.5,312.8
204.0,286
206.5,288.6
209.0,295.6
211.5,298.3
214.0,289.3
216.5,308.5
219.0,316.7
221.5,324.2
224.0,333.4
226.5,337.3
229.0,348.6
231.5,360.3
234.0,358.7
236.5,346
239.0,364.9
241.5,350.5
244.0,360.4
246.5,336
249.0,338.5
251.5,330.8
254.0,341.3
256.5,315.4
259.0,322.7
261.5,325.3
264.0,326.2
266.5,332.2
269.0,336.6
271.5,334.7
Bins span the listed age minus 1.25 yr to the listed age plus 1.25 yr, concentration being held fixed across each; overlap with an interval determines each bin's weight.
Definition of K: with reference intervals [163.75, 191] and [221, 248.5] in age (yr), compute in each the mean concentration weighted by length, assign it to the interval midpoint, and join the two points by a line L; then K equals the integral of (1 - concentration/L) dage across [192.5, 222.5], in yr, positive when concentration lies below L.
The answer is 3.97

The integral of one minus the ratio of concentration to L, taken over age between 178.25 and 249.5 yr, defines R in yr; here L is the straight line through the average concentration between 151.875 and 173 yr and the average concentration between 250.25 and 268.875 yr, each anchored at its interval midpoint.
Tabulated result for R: 3.11 yr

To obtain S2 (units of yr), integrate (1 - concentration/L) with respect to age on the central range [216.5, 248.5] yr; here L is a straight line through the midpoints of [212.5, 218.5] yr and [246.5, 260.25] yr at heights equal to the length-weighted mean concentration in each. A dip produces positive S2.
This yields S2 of -2.9 yr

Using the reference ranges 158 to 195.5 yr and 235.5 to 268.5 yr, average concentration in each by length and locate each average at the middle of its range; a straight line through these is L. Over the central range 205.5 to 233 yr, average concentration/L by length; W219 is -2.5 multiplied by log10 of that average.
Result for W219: 0.09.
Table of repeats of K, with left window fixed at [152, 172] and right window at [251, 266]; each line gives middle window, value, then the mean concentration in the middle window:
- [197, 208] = 1.5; 303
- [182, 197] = 0.6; 345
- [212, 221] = 1.0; 306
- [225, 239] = -0.5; 351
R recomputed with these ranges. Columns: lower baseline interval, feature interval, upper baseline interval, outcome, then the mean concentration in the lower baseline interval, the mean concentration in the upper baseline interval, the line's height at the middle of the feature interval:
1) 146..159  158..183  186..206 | -1.38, 367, 323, 349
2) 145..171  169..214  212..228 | 1.09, 369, 318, 341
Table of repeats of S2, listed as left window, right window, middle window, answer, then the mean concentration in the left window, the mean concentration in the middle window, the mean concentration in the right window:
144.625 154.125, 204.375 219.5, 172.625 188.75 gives -1.5 yr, 365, 361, 298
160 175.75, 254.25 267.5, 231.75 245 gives -0.8 yr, 370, 356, 325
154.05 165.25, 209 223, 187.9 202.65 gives 0.1 yr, 374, 328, 307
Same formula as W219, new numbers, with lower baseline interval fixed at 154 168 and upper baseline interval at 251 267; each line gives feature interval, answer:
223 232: -0.01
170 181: 0.00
